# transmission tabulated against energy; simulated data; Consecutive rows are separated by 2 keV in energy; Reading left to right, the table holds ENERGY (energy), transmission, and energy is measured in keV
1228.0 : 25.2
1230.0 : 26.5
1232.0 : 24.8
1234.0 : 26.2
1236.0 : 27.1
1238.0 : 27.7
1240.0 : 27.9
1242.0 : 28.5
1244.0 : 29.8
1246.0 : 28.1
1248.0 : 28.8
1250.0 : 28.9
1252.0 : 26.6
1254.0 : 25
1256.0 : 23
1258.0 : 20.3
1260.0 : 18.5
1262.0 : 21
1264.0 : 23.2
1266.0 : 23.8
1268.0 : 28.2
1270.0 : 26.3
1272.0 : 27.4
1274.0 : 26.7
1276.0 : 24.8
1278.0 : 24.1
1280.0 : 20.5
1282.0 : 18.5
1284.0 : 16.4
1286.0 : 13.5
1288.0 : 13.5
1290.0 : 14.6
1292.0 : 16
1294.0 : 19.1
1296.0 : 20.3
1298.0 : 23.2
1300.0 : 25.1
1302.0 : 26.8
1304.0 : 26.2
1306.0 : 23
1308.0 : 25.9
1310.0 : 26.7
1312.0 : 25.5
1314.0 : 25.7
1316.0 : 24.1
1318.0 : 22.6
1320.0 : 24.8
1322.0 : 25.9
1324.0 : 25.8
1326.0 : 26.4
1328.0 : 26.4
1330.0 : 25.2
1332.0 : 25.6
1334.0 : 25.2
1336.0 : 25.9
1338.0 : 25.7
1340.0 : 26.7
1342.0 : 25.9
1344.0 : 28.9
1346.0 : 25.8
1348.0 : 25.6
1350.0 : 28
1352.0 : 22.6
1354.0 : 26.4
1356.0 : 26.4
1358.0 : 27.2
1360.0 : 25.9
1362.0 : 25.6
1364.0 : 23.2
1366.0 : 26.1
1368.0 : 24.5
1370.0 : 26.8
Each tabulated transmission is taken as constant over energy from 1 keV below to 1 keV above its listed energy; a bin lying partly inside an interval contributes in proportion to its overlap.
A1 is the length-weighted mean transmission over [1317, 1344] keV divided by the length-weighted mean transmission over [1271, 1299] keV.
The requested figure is 1.29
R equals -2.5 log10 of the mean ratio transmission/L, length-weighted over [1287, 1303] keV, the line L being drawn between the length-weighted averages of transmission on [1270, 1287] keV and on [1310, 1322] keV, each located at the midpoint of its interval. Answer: 0.17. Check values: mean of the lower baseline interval 21.8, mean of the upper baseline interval 24.8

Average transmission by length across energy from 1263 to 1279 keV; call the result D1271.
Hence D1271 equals 25.6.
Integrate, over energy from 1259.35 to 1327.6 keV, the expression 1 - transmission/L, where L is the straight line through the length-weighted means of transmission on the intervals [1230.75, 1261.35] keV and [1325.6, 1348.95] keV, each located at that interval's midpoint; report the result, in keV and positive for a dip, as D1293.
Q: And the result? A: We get 8.5 keV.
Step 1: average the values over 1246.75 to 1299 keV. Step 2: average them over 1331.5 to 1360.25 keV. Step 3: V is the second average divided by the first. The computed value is 1.19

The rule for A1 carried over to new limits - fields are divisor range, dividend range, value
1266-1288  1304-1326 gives 1.13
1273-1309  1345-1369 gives 1.22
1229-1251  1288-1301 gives 0.70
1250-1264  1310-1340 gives 1.11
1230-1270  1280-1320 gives 0.84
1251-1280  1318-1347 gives 1.08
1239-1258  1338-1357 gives 0.97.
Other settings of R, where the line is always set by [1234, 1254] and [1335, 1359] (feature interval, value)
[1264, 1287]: 0.20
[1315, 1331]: 0.06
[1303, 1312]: 0.06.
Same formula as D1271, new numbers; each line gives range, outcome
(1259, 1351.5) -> 23.7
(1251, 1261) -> 22.7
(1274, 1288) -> 19.7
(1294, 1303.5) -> 23.5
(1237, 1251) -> 28.5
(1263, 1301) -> 21.3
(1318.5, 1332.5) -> 25.6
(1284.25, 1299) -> 17.1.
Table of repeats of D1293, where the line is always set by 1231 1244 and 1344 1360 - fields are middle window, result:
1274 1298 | 7.1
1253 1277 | 2.6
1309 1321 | 0.7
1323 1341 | 0.3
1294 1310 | 1.5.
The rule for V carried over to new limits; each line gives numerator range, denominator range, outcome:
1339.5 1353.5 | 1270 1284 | 1.12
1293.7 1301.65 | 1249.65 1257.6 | 0.90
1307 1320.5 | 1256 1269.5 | 1.10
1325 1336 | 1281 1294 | 1.64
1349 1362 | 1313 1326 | 1.04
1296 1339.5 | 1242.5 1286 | 1.05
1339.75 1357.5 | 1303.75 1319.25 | 1.05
